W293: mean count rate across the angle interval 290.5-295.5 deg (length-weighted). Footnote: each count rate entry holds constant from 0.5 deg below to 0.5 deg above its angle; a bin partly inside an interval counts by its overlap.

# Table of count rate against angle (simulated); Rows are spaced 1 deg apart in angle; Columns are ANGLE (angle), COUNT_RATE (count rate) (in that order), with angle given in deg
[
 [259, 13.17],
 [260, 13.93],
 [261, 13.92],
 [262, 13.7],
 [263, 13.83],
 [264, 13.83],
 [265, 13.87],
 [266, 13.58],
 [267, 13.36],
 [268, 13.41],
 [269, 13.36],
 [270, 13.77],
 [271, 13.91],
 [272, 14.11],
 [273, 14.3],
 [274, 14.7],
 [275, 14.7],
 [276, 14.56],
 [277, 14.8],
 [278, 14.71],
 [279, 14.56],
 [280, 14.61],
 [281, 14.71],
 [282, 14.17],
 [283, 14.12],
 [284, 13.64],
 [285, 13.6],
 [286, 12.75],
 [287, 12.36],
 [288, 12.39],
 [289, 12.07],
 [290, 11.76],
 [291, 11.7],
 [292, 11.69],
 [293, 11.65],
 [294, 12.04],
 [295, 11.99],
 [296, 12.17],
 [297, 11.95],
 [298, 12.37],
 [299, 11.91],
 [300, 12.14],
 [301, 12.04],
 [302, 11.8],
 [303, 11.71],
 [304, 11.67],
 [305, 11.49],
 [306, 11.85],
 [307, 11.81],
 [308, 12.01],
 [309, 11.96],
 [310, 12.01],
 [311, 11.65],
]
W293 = 11.8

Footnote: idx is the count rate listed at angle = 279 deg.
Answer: 14.56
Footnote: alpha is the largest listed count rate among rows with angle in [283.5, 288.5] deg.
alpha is 13.64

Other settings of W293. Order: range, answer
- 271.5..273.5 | 14.2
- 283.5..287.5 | 13.1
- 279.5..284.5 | 14.2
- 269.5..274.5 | 14.2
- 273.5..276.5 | 14.7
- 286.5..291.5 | 12.1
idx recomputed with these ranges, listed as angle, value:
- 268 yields 13.41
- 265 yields 13.87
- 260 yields 13.93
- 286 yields 12.75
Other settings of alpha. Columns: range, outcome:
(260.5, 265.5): 13.92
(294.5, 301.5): 12.37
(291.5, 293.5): 11.69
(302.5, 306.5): 11.85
